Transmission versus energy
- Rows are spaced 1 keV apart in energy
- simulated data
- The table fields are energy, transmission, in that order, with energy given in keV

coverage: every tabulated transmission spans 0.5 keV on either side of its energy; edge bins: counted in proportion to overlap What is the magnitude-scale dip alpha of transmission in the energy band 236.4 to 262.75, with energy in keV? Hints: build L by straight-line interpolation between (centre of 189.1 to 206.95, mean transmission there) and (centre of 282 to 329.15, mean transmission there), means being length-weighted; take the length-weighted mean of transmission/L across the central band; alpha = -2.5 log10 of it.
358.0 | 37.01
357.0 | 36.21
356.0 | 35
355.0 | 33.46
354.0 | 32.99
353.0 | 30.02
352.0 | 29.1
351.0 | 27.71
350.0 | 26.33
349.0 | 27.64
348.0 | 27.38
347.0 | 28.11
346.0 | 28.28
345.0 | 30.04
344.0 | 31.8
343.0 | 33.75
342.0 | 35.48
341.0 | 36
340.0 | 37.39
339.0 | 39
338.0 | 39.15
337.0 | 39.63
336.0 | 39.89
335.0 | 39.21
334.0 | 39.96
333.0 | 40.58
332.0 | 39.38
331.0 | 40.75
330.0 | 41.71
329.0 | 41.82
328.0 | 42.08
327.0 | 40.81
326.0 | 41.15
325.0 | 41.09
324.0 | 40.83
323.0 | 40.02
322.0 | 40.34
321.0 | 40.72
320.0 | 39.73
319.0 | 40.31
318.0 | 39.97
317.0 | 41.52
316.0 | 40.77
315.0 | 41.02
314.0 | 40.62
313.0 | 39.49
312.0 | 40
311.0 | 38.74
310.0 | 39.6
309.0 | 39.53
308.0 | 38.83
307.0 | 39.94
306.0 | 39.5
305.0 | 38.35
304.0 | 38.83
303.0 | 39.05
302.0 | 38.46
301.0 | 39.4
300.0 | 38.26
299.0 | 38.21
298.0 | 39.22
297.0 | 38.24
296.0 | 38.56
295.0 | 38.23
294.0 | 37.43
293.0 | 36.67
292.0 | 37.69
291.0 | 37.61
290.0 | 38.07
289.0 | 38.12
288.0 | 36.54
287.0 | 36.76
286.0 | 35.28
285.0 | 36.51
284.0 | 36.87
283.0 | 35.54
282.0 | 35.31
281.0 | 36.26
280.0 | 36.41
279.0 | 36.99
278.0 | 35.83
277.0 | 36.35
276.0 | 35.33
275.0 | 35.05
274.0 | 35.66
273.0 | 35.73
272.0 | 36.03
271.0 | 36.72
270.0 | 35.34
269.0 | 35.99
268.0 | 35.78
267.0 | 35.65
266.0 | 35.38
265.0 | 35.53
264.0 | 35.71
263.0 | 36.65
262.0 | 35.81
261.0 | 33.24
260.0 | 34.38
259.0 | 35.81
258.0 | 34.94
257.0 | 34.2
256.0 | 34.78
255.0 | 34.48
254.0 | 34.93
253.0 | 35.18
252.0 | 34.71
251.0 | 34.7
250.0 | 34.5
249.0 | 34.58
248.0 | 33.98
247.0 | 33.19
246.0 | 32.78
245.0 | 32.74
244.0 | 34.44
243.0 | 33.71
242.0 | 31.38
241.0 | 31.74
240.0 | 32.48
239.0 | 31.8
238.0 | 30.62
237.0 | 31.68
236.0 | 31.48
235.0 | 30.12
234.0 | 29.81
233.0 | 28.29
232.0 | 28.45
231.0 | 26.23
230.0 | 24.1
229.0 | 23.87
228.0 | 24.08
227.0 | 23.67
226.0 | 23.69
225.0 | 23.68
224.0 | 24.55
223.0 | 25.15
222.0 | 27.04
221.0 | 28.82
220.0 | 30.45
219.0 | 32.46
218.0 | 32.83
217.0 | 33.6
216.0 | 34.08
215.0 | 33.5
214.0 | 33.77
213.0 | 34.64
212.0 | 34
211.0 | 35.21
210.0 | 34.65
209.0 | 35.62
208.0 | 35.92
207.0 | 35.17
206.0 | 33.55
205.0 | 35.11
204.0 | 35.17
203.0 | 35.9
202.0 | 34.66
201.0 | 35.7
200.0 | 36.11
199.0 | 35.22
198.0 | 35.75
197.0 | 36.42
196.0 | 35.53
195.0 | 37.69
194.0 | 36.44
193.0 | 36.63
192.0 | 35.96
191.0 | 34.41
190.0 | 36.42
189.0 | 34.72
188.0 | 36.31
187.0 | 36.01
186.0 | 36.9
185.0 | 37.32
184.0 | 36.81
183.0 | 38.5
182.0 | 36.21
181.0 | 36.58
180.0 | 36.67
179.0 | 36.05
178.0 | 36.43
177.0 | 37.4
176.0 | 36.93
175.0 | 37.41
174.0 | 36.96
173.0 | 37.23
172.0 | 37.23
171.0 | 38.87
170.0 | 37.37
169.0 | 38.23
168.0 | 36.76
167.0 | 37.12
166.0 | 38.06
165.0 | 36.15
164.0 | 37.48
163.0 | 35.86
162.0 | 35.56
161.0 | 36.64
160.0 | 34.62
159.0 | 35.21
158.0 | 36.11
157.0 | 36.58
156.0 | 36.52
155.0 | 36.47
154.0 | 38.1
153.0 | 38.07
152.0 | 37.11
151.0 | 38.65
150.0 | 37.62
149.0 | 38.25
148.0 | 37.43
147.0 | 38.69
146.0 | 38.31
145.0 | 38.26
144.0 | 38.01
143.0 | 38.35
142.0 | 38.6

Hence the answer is 0.11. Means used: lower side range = 35.7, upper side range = 39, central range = 33.7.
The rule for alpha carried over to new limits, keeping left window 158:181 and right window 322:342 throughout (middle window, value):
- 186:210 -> 0.05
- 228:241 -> 0.30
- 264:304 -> 0.06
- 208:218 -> 0.10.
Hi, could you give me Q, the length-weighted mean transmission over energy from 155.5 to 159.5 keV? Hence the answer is 36.1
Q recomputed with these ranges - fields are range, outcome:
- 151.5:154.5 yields 37.8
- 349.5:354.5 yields 29.2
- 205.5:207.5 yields 34.4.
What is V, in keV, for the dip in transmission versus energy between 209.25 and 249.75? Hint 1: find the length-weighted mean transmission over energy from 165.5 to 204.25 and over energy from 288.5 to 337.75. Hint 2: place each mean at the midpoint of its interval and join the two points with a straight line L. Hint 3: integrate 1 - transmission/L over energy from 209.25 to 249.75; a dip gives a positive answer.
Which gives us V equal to 7.68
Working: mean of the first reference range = 36.6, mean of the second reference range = 39.6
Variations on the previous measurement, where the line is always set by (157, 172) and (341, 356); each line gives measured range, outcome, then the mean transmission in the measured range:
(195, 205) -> 0.0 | 35.7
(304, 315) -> -2.7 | 39.5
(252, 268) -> -0.8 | 35.1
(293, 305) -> -2.3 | 38.5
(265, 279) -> -1.1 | 35.8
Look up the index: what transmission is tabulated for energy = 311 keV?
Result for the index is 38.74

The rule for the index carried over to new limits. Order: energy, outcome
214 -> 33.77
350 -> 26.33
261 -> 33.24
